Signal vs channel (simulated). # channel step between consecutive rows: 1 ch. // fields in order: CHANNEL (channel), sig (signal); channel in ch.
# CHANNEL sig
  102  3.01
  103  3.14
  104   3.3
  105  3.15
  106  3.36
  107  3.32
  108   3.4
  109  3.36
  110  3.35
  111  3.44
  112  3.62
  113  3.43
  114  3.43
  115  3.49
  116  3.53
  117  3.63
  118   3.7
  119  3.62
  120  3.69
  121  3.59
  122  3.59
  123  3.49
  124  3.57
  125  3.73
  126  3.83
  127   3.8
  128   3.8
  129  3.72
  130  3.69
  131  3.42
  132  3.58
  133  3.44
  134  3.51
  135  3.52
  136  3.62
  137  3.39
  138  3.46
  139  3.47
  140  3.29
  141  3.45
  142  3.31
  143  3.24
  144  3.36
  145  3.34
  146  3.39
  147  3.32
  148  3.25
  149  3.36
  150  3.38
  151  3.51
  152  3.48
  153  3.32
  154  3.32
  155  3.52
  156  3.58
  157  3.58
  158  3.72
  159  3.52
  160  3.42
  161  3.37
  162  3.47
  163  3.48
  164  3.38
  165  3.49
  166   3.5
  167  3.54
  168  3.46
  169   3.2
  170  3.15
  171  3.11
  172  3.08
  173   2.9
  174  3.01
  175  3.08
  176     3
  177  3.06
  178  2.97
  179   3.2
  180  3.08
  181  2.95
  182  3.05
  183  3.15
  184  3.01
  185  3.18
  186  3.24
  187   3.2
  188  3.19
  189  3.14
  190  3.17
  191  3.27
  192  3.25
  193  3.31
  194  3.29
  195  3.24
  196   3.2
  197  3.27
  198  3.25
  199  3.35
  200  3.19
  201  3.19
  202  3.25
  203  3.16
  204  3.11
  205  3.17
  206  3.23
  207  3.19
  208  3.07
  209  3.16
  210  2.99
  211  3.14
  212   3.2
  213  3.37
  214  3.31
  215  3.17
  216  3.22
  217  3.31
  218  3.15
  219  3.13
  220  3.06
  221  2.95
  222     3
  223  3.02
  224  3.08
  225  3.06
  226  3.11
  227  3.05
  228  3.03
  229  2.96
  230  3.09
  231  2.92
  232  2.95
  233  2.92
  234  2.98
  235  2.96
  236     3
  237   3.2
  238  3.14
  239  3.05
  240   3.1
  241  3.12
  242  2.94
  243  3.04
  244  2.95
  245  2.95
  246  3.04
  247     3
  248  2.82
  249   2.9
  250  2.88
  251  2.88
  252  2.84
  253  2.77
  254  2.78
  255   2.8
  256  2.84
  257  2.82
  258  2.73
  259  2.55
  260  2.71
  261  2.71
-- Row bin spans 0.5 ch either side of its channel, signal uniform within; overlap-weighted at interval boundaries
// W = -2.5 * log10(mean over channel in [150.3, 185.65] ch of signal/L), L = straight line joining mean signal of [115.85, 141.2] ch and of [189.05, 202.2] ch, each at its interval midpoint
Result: 0.03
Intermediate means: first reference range 3.58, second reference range 3.24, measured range 3.28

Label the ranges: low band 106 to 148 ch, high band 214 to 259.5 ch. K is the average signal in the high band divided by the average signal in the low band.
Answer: 0.9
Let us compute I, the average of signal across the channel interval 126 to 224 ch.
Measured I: 3.29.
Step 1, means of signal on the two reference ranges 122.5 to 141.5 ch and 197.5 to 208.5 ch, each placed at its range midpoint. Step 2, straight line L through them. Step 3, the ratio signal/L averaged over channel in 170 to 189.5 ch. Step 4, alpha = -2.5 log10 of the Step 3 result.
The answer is 0.078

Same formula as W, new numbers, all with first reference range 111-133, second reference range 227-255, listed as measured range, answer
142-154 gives 0.04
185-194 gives 0.01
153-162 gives -0.02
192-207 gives -0.01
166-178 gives 0.06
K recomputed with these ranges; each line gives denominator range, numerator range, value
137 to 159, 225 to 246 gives 0.89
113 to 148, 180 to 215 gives 0.90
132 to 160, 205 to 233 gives 0.90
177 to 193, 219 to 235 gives 0.96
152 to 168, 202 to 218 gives 0.92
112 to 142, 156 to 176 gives 0.94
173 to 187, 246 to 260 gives 0.92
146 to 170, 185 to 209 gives 0.94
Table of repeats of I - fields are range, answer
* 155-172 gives 3.43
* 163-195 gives 3.19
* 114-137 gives 3.61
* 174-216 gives 3.17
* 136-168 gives 3.43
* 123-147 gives 3.51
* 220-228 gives 3.04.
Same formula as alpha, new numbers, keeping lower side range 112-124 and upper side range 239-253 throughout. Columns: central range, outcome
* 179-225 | -0.002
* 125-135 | -0.040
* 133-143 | 0.011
